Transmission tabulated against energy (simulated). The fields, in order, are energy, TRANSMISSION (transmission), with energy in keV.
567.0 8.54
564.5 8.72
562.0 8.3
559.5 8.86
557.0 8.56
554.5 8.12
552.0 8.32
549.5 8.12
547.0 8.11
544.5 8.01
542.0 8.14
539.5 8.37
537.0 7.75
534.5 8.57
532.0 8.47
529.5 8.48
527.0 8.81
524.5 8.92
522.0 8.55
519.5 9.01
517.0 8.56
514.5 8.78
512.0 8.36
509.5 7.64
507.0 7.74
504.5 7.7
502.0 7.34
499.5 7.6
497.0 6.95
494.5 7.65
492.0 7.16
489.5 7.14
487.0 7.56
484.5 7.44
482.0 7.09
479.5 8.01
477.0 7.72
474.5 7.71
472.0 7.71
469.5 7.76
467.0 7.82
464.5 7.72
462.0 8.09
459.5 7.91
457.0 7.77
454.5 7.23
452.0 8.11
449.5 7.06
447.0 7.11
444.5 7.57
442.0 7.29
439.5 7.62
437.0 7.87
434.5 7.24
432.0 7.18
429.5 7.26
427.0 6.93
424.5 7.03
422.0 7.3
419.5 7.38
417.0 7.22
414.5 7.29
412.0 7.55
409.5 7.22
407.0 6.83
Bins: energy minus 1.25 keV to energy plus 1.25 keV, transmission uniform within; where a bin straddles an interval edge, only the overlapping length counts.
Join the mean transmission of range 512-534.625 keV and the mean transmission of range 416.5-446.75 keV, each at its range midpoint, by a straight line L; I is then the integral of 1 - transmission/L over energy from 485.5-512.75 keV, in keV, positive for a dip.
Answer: 2.6 keV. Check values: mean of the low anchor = 7.32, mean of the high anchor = 8.67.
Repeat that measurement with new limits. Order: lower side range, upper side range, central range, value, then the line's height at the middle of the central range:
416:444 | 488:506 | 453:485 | -1.5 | 7.35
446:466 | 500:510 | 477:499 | 0.6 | 7.61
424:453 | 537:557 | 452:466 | -0.5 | 7.51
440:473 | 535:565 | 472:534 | 0.2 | 7.95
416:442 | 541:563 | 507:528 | -1.4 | 8.01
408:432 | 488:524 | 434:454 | -0.2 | 7.42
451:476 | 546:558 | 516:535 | -1.3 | 8.1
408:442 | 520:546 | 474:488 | 0.5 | 7.89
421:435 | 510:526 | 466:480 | 0.2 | 7.9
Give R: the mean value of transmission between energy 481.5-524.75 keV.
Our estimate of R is 7.83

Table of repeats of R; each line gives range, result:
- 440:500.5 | 7.55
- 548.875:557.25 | 8.26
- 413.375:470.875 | 7.47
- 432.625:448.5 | 7.43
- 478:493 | 7.41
